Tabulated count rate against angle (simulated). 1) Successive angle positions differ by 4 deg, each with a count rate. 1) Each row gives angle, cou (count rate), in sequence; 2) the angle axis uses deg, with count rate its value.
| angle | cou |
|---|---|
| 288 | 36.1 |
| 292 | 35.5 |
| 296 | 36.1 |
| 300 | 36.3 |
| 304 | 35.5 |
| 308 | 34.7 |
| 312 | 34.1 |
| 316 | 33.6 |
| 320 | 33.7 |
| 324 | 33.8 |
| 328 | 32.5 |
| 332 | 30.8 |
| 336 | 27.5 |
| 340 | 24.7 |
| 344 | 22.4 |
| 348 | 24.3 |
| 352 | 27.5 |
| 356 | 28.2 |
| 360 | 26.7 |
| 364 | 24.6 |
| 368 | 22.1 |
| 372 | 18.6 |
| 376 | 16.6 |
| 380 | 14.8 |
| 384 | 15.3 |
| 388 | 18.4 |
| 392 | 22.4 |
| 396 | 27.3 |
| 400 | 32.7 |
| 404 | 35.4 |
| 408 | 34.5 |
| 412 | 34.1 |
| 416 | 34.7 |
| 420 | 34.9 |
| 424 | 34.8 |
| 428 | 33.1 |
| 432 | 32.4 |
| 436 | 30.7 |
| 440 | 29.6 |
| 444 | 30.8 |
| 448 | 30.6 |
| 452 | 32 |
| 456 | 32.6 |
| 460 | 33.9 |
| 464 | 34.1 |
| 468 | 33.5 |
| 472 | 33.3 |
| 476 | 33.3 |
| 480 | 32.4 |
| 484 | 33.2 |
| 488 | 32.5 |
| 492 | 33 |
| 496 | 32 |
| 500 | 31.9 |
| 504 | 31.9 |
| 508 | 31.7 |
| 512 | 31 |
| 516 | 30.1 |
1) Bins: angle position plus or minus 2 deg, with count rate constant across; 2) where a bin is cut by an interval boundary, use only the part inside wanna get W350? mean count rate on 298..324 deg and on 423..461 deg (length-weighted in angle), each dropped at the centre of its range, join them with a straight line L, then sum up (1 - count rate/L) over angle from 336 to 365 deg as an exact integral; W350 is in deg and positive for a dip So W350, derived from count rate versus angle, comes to 7.0 deg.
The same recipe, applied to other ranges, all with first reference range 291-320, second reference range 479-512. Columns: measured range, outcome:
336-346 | 2.9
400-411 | -0.3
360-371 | 3.4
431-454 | 1.4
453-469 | -0.3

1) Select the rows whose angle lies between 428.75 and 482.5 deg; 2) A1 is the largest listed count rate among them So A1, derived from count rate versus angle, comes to 34.1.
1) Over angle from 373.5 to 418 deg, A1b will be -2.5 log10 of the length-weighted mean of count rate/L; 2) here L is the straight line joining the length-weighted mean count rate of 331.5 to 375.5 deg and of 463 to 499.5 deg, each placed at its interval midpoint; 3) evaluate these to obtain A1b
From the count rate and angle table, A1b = 0.07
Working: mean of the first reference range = 24.7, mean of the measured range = 25.9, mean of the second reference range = 33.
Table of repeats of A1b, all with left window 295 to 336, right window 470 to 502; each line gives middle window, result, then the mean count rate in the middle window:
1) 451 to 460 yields 0.01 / 32.7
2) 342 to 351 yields 0.37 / 23.8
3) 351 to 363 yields 0.22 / 27.2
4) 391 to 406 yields 0.11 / 29.9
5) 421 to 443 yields 0.03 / 32.2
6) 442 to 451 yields 0.07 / 30.8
